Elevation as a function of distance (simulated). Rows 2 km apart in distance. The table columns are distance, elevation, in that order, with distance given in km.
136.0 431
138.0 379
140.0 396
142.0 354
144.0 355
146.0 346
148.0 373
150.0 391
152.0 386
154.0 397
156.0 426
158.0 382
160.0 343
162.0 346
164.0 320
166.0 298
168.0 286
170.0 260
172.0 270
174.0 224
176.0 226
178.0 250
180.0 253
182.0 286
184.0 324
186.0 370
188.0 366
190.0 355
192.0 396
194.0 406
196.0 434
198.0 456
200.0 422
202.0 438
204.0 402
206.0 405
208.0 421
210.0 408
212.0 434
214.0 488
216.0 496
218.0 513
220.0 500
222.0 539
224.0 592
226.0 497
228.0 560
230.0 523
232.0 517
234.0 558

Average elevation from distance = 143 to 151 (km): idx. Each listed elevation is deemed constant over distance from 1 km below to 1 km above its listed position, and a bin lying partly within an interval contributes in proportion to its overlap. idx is 366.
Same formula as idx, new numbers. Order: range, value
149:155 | 391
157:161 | 362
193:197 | 420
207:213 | 421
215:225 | 528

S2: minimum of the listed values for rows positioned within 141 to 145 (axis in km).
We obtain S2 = 354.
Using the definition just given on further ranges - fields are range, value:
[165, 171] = 260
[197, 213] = 402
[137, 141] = 379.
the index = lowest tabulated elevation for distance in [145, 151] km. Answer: 346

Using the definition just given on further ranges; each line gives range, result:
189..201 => 355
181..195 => 286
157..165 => 320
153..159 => 382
